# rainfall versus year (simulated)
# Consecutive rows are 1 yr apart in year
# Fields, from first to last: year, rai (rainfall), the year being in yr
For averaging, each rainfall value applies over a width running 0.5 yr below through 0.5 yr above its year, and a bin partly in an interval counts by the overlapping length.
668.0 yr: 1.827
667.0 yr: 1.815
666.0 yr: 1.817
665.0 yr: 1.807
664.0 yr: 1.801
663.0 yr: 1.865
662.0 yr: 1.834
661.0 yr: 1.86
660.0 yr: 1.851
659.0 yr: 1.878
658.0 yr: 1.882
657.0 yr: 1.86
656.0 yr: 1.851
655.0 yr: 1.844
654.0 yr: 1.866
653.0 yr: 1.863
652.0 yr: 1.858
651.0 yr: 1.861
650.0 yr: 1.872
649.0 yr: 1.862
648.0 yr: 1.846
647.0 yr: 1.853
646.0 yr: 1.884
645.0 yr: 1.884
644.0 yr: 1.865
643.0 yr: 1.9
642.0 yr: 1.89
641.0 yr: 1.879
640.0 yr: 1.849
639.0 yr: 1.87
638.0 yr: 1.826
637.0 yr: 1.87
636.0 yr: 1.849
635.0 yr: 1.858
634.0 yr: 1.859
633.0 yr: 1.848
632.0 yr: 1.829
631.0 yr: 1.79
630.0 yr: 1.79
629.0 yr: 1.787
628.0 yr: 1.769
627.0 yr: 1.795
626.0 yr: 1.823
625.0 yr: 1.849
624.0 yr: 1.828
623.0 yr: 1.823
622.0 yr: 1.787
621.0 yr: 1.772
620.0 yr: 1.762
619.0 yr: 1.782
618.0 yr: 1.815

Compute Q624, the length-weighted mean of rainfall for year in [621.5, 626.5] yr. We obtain 1.82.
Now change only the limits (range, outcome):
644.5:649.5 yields 1.87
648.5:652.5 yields 1.86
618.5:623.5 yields 1.79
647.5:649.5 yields 1.85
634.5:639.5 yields 1.85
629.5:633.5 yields 1.81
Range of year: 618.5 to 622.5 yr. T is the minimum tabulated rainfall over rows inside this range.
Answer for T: 1.762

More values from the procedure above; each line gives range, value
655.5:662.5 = 1.834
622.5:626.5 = 1.823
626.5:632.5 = 1.769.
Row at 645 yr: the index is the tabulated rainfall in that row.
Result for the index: 1.884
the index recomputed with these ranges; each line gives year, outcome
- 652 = 1.858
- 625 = 1.849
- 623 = 1.823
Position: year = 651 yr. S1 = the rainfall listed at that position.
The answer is 1.861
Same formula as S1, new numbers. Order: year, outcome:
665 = 1.807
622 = 1.787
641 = 1.879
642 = 1.89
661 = 1.86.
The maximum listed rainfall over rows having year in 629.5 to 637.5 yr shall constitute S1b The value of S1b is 1.87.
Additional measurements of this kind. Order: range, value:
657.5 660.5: 1.882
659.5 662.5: 1.86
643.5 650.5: 1.884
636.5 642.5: 1.89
